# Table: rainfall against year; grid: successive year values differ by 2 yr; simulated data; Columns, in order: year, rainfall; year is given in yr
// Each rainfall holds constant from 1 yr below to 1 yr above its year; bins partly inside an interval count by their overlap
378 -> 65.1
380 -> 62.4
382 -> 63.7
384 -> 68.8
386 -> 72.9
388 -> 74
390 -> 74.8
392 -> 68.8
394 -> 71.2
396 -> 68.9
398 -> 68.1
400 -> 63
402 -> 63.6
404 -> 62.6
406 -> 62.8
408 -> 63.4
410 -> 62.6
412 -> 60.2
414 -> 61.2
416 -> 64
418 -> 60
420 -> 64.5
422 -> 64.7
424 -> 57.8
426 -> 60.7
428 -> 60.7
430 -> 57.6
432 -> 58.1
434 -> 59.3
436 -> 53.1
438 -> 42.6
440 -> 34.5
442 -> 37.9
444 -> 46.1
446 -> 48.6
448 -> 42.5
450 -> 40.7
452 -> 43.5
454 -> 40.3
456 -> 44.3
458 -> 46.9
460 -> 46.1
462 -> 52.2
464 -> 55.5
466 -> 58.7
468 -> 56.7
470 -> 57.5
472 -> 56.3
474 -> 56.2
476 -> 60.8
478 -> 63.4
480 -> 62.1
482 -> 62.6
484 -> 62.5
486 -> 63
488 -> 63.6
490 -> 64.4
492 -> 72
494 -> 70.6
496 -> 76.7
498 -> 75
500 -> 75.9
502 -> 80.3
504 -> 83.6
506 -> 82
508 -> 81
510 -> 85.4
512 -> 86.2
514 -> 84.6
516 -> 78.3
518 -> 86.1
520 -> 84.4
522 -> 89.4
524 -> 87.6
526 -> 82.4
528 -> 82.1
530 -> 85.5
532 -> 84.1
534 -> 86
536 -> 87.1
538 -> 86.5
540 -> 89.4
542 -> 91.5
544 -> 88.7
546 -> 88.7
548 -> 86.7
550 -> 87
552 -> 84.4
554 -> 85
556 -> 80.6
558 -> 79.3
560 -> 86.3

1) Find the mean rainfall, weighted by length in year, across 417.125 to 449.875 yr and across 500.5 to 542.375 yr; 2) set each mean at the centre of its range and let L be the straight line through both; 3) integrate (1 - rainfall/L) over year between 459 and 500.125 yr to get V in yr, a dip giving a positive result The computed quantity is 4.44 yr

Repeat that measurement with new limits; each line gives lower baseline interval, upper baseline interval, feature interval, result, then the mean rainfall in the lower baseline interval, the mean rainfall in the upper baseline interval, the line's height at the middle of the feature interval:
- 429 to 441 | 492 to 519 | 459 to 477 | 2.5 yr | 50.9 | 80.1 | 64.6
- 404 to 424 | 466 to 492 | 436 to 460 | 7.2 yr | 62.4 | 61.1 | 61.7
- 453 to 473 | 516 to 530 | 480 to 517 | -1.7 yr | 51.5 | 84.8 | 71.2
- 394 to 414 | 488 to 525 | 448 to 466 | 6.4 yr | 64.1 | 79.7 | 72.2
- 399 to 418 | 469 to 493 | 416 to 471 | 9.3 yr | 62.5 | 62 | 62.3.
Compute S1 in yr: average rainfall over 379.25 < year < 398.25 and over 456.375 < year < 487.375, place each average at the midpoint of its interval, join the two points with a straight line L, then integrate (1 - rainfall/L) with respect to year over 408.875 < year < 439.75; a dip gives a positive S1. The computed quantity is 2.8 yr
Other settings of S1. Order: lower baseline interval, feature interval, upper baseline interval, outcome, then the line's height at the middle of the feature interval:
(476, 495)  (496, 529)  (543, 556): -4.0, 73.8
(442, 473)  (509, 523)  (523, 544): -1.3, 77.7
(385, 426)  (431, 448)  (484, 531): 5.5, 69.8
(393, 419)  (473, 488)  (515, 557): 2.9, 76.5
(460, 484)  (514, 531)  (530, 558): -1.5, 77.9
